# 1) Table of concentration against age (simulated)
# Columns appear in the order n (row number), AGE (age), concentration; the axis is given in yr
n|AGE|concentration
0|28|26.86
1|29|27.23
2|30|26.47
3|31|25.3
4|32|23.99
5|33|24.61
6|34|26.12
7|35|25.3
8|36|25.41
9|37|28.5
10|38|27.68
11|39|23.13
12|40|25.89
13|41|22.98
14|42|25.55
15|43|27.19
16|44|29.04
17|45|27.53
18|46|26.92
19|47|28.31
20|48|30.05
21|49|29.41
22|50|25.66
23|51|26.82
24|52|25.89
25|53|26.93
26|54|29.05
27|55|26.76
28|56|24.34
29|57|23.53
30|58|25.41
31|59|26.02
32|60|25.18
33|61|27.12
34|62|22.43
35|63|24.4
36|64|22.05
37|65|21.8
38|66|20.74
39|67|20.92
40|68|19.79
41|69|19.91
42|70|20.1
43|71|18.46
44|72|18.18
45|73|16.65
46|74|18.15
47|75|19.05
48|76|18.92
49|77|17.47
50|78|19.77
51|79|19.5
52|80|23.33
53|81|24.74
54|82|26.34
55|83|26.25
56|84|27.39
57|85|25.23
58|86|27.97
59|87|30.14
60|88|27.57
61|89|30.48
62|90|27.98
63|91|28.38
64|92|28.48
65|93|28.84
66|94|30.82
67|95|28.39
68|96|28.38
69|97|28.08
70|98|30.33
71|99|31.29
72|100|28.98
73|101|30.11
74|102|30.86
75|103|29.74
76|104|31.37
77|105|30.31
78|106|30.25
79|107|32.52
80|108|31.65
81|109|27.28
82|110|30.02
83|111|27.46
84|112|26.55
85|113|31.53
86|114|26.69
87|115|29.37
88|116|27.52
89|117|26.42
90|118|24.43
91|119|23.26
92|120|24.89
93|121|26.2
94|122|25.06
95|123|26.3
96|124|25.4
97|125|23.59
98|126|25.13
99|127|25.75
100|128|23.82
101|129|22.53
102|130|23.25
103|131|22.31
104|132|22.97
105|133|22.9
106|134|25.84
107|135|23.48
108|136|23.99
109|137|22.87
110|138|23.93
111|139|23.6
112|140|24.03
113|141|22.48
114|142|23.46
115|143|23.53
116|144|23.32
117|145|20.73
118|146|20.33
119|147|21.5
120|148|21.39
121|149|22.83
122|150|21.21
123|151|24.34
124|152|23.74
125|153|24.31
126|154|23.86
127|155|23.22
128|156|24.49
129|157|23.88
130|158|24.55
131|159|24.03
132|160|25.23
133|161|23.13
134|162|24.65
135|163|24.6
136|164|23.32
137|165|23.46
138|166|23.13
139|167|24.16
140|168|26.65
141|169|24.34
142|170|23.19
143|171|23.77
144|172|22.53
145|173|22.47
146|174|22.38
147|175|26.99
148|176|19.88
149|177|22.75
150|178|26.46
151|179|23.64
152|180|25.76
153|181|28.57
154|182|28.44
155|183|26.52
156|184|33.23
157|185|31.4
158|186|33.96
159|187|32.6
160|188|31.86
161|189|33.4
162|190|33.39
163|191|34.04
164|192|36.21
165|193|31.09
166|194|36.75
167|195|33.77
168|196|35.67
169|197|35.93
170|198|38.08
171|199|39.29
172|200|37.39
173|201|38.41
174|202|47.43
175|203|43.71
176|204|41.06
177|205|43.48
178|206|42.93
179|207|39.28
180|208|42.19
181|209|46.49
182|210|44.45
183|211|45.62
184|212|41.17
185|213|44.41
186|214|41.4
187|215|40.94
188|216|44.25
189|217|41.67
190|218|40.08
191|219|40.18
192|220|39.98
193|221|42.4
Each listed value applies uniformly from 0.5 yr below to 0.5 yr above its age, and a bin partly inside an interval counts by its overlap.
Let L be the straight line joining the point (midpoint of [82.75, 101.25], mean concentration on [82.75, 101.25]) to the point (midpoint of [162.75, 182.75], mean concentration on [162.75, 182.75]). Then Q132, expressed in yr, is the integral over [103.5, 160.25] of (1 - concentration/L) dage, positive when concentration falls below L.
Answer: 3.3 yr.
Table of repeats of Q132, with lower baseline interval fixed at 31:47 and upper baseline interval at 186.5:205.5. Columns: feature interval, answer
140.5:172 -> 10.0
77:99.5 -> 1.9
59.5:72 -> 2.7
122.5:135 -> 3.2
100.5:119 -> 1.2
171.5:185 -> 3.9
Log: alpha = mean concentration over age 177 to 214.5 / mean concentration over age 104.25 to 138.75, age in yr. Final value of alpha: 1.4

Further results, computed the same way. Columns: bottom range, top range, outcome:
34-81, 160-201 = 1.21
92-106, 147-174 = 0.79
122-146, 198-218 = 1.78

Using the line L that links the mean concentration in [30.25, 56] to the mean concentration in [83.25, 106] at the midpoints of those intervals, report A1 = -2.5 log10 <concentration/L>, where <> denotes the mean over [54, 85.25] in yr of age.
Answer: 0.24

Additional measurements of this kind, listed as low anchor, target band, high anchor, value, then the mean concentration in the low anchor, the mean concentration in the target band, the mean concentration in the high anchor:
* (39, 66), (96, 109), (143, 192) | -0.18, 25.9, 30.3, 25.5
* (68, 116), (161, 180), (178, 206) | 0.35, 26.4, 23.8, 34.6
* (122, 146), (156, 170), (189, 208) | 0.24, 23.7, 24.2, 38.2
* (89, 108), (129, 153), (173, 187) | 0.23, 29.8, 23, 27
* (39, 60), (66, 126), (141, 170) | -0.04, 26.5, 26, 23.5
